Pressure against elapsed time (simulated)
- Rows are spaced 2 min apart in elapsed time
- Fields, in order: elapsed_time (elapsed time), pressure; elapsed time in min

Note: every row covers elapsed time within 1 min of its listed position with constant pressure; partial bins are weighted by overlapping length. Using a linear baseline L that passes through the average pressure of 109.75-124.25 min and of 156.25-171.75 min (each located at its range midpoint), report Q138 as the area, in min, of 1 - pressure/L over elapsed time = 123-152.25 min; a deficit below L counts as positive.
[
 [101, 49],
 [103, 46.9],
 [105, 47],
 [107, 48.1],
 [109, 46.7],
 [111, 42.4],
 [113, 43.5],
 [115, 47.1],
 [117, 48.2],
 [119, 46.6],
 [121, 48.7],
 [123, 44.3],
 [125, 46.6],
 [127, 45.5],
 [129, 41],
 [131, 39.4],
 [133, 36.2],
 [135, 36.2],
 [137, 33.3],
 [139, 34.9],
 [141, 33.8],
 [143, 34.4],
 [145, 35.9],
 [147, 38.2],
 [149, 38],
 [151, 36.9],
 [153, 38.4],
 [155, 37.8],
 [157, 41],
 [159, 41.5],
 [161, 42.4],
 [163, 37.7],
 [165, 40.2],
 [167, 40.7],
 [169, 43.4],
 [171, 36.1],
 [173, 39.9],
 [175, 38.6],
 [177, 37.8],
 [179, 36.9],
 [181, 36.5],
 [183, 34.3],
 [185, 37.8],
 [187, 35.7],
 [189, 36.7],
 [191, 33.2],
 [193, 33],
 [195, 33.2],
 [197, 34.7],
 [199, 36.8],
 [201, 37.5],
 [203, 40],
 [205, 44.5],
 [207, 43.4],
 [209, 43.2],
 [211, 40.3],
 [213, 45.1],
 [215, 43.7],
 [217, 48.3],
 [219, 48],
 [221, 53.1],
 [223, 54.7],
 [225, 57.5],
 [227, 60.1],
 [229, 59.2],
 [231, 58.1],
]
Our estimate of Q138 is 3.6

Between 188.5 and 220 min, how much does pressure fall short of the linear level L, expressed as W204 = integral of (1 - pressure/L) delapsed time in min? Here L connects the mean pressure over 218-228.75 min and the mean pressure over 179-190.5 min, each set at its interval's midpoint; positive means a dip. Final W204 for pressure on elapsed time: 3.8 min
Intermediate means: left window 36.1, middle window 40.2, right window 55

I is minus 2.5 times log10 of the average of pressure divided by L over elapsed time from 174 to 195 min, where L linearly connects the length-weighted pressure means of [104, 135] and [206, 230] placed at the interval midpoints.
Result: 0.31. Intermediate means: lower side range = 44.5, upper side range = 49.7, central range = 35.9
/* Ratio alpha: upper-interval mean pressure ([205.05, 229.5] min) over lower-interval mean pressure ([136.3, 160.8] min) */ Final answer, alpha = 1.32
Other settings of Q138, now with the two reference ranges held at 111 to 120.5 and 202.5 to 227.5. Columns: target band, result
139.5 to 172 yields 5.75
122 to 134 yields 1.06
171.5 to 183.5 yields 2.47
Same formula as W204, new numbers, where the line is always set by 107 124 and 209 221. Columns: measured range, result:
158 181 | 3.2 min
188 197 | 2.3 min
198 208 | 1.1 min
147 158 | 1.8 min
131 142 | 2.6 min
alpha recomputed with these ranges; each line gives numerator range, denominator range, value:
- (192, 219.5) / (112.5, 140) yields 0.96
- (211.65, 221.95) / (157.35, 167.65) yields 1.17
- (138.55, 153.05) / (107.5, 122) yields 0.78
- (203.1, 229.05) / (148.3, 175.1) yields 1.23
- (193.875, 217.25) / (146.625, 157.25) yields 1.06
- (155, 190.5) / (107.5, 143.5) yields 0.92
